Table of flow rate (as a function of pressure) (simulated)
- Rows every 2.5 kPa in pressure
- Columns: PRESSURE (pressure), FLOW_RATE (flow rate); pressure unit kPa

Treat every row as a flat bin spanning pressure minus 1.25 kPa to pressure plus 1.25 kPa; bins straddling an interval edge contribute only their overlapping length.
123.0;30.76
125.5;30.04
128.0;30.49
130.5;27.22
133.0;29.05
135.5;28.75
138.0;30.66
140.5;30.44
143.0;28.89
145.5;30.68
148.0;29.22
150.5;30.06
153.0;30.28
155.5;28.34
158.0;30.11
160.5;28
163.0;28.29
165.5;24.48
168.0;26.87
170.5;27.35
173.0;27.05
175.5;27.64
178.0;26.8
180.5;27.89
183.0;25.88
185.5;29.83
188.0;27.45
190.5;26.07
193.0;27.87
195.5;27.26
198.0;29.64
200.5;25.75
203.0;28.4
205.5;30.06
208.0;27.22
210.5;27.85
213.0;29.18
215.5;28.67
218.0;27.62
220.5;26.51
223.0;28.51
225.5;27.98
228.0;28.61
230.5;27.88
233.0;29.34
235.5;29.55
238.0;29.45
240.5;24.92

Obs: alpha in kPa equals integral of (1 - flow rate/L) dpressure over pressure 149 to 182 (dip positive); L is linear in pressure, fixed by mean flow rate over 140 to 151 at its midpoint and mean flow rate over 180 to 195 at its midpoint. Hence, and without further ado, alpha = 0.9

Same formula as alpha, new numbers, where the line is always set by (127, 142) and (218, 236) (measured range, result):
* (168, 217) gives 1.6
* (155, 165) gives 0.2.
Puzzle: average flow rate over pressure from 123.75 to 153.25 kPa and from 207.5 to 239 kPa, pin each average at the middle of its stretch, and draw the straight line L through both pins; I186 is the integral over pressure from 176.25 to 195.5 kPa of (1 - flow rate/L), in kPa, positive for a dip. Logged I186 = 1.0 kPa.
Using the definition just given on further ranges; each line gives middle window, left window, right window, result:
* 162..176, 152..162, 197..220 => 1.0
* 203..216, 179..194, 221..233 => -0.3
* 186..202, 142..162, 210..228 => 0.6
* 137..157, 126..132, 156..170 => -1.1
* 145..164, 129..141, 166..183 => -0.8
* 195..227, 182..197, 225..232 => -0.2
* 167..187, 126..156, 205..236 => 1.1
